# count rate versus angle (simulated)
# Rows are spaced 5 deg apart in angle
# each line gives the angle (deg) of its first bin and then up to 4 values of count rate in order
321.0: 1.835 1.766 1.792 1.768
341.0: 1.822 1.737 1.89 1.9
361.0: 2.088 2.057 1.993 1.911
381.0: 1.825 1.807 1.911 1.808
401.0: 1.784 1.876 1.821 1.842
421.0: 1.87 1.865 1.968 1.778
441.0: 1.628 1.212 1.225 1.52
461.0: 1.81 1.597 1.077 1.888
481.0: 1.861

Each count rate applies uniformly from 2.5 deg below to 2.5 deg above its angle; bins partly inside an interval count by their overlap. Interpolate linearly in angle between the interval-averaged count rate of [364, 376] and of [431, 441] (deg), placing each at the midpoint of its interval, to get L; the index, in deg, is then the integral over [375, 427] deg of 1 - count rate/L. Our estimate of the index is 1.5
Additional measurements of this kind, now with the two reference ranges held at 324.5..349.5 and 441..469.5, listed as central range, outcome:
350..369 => -3.0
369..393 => -3.2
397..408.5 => -1.5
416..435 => -4.1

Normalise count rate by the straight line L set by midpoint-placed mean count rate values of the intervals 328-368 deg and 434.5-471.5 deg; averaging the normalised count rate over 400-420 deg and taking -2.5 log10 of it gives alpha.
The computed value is -0.116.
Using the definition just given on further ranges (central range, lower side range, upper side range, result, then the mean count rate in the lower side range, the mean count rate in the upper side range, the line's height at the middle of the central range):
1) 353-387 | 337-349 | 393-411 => -0.083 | 1.78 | 1.82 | 1.8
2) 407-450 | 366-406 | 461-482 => 0.008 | 1.88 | 1.61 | 1.74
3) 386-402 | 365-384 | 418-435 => 0.048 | 1.93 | 1.89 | 1.92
